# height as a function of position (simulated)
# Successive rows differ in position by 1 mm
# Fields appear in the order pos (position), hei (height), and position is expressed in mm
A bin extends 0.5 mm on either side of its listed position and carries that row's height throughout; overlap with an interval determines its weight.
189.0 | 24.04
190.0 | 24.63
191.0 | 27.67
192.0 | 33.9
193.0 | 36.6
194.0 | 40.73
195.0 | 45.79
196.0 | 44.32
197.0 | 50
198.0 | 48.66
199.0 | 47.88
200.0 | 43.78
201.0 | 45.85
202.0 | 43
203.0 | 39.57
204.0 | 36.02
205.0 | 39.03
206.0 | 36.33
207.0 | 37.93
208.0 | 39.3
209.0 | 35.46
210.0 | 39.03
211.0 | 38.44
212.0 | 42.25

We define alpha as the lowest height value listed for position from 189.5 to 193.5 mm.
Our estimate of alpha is 24.63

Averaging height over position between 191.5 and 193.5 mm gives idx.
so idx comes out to 35.2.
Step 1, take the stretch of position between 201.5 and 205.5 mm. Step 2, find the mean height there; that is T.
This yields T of 39.4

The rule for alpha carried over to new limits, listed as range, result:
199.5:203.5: 39.57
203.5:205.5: 36.02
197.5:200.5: 43.78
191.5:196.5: 33.9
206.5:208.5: 37.93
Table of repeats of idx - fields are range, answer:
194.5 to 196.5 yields 45.1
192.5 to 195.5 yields 41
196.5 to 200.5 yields 47.6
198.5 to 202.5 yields 45.1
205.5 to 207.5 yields 37.1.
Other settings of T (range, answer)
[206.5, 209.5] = 37.6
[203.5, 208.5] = 37.7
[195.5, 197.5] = 47.2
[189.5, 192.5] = 28.7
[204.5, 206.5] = 37.7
